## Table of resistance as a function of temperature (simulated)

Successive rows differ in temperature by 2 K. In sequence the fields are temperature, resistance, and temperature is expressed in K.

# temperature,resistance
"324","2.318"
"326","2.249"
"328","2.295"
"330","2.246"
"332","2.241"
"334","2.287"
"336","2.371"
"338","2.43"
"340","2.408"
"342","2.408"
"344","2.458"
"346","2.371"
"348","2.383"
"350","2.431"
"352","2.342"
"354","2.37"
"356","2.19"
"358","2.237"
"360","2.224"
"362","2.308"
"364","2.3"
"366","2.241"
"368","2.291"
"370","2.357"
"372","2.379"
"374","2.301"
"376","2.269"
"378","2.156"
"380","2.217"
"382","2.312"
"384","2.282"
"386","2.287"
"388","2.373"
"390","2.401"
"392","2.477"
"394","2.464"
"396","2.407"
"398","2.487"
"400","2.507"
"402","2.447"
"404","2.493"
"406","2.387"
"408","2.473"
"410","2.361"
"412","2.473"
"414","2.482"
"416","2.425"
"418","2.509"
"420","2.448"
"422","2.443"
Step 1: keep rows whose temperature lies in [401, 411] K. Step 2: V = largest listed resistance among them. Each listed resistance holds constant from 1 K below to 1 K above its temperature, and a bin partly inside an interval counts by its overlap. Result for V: 2.493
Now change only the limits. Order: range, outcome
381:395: 2.477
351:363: 2.37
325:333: 2.295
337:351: 2.458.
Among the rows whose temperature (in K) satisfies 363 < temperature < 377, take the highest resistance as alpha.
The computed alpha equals 2.379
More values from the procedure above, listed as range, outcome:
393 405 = 2.507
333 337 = 2.371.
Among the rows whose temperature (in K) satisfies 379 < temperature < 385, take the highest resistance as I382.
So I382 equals 2.312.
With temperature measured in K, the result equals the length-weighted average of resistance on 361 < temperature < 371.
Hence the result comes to 2.3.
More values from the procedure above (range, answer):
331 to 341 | 2.35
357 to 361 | 2.23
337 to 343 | 2.42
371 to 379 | 2.28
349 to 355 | 2.38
